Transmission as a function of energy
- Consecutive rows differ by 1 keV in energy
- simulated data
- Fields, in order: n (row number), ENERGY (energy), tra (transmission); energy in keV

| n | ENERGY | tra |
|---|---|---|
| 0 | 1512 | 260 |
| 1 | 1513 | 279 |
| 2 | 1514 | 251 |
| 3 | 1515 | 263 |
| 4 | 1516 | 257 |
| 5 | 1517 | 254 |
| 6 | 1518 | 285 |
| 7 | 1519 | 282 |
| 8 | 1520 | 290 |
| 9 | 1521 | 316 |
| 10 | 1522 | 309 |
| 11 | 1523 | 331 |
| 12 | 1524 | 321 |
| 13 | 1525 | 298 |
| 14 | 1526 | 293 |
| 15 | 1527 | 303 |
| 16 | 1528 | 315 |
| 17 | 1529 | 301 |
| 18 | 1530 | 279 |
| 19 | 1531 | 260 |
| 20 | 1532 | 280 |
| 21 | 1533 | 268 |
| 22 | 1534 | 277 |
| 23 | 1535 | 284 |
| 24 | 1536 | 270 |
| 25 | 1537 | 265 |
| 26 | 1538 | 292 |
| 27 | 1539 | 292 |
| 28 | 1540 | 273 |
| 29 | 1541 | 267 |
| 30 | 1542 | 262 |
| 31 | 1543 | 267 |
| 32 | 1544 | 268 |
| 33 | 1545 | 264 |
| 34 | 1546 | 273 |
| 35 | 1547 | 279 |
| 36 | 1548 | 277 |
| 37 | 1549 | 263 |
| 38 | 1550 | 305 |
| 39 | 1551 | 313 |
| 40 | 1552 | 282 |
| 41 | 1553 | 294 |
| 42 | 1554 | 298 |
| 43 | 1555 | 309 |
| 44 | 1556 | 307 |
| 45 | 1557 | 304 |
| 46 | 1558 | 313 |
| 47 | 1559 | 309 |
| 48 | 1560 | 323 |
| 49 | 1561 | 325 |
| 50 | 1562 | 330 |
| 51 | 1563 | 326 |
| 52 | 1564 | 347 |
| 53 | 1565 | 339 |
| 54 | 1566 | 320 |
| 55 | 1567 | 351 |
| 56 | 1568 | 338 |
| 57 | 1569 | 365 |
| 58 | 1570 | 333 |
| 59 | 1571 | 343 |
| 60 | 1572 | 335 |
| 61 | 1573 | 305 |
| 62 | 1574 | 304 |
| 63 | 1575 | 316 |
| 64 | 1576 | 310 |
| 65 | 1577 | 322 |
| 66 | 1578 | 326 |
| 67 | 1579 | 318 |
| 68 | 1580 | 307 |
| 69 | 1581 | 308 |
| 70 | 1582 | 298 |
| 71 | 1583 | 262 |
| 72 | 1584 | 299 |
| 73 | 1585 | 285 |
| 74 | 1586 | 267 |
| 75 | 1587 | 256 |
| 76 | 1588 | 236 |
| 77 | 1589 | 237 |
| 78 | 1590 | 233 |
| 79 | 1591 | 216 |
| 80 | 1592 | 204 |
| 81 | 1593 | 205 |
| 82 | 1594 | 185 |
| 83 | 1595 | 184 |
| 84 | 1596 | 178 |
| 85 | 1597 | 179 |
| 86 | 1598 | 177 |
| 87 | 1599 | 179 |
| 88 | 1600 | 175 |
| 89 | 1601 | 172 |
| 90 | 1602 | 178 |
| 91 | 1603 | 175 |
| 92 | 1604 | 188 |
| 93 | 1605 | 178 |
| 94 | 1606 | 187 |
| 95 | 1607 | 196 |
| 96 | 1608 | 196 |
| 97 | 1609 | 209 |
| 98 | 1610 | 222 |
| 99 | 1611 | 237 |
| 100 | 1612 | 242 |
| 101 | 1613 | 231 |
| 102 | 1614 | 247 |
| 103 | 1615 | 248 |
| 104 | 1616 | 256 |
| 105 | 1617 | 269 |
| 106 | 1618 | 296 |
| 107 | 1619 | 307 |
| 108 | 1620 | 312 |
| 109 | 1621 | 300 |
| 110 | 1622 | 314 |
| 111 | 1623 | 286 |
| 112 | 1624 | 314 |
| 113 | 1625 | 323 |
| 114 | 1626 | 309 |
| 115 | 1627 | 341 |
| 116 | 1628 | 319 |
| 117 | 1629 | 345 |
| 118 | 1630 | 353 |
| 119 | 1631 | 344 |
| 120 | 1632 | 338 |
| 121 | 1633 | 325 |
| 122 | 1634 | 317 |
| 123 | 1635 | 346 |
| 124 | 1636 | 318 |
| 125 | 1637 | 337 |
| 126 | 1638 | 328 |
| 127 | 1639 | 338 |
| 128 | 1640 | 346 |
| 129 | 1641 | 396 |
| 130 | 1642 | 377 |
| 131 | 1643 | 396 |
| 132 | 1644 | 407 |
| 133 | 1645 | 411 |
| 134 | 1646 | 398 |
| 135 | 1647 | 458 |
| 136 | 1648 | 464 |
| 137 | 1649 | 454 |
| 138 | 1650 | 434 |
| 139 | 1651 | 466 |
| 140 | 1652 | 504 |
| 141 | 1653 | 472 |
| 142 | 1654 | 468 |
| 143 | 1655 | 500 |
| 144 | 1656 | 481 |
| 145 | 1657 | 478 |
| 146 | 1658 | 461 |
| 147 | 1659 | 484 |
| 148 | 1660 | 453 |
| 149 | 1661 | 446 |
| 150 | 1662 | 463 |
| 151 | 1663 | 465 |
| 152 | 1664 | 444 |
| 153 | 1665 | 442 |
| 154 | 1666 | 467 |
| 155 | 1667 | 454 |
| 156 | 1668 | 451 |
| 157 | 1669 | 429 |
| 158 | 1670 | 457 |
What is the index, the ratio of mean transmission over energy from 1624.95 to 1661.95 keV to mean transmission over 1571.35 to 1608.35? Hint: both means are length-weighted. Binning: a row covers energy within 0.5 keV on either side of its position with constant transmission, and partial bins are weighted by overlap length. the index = 1.7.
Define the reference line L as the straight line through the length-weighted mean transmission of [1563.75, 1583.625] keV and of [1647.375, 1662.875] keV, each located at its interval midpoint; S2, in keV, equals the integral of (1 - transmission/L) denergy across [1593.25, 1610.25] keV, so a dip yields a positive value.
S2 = 8.5 keV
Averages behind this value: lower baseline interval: 322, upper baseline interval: 468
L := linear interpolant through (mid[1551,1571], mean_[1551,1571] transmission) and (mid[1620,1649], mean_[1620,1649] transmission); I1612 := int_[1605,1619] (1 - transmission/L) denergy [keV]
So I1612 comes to 4.46 keV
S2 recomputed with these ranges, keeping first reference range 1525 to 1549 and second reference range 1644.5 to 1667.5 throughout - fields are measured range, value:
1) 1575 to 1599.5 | 7.1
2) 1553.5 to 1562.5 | -0.1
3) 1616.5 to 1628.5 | 3.0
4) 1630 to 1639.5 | 2.1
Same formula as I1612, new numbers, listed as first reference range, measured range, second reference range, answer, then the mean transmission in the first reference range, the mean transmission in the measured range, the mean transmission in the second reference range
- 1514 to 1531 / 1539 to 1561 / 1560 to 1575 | 1.9 keV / 291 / 289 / 332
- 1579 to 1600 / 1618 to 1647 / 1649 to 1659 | 3.8 keV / 235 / 342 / 473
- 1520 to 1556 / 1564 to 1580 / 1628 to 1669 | -0.1 keV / 287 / 328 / 415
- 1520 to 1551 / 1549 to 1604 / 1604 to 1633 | 0.7 keV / 286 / 277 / 275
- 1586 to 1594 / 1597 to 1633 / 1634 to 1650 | 6.0 keV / 227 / 256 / 384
